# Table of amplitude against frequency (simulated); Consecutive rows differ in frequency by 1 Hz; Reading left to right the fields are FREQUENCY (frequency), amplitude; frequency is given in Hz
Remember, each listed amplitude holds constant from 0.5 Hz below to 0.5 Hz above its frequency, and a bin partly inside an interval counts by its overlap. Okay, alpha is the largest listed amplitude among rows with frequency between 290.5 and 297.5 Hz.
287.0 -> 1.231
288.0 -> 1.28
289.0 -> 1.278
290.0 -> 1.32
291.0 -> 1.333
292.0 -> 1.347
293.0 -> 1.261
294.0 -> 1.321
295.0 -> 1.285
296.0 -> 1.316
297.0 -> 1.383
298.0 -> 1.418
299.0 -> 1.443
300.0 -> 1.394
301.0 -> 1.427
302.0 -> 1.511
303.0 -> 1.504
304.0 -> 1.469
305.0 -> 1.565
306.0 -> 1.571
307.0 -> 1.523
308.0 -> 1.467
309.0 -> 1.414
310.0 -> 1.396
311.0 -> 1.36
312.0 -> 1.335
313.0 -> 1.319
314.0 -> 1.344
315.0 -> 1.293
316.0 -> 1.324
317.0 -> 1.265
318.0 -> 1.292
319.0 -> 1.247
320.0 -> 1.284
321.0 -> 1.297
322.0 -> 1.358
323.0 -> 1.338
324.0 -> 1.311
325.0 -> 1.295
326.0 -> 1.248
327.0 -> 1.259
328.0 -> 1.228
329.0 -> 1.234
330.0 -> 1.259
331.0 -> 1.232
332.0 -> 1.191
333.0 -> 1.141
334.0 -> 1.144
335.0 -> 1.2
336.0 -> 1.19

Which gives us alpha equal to 1.383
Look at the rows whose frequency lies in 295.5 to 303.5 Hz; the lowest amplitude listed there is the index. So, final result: 1.316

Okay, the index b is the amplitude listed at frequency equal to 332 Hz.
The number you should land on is 1.191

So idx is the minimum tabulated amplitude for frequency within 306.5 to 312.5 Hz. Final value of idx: 1.335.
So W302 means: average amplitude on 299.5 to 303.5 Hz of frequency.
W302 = 1.46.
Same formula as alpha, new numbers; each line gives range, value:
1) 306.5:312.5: 1.523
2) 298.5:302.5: 1.511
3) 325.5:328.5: 1.259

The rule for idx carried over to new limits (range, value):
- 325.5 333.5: 1.141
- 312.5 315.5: 1.293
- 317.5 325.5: 1.247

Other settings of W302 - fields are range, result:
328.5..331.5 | 1.24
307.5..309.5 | 1.44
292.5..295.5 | 1.29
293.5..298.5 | 1.34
